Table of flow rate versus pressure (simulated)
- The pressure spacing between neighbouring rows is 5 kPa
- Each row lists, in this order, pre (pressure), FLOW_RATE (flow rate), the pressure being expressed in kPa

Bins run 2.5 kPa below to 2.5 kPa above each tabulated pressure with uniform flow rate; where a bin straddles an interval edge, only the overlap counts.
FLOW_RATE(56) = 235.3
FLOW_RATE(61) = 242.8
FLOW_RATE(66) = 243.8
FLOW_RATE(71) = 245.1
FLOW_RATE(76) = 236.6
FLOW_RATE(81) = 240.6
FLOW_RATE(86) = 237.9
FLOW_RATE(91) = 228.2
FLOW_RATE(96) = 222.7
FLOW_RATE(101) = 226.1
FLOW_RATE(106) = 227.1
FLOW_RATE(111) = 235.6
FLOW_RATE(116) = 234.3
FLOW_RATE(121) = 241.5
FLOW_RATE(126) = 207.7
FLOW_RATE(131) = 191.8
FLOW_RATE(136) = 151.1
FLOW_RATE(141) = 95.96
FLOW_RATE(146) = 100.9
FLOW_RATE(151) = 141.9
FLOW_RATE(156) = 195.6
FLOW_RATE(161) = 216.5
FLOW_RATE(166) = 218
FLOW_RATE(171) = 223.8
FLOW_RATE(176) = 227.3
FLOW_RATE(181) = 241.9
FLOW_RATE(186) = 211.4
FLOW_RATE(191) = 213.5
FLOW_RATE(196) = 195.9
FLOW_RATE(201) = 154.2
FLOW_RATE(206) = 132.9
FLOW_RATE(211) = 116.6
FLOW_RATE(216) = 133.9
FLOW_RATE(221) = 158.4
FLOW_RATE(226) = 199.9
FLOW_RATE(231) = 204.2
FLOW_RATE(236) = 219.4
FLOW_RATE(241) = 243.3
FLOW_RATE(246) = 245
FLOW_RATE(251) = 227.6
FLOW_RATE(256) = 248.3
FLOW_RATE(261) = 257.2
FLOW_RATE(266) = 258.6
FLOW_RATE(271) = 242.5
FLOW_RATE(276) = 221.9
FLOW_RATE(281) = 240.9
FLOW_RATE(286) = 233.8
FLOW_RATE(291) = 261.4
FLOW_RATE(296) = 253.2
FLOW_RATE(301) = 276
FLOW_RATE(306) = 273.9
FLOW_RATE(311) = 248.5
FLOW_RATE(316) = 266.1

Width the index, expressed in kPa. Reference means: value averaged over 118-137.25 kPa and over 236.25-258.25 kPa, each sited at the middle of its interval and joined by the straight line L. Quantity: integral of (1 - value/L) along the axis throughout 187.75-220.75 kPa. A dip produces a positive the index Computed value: 9.7 kPa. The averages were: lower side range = 202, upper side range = 239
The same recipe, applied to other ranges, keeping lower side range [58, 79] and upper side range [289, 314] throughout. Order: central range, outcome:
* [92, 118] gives 1.7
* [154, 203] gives 8.0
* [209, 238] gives 9.5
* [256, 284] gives 1.7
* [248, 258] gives 0.8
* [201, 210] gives 4.2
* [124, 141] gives 5.3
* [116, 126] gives 0.6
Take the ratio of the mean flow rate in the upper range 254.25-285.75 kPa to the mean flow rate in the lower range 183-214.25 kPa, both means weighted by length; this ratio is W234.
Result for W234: 1.43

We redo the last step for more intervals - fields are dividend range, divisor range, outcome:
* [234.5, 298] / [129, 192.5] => 1.30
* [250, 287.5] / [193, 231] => 1.51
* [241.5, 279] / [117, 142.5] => 1.32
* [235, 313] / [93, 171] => 1.27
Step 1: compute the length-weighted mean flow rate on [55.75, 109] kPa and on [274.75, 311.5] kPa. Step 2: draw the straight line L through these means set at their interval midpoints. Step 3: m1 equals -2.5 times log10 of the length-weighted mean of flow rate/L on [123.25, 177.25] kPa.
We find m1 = 0.33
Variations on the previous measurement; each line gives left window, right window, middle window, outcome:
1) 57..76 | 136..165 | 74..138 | -0.112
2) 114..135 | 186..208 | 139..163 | 0.313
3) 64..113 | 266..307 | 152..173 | 0.156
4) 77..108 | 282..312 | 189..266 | 0.245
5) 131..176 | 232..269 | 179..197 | -0.104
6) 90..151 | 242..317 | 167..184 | -0.079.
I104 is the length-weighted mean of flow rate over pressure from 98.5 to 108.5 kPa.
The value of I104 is 227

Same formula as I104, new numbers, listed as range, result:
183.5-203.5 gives 194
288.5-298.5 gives 257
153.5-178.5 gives 216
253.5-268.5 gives 255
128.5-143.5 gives 146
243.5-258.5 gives 240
